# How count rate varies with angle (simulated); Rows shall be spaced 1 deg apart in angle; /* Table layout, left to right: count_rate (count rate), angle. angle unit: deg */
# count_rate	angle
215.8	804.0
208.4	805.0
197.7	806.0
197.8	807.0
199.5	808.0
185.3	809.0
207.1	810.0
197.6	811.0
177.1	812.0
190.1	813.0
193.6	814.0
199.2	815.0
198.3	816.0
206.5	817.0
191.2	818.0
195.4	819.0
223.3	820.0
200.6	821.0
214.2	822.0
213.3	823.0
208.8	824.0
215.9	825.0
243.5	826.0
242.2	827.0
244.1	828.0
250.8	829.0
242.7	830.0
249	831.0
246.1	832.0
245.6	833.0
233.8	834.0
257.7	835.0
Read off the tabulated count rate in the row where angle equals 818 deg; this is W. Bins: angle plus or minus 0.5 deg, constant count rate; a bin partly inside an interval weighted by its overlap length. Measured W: 191.2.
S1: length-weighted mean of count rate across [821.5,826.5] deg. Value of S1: 219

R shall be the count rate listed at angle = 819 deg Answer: 195.4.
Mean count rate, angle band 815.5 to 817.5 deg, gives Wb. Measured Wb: 202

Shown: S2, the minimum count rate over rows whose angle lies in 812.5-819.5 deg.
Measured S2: 190.1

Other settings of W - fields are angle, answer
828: 244.1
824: 208.8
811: 197.6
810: 207.1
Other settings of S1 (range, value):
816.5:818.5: 199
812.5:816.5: 195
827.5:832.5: 247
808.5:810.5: 196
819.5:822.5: 213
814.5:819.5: 198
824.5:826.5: 230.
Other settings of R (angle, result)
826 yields 243.5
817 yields 206.5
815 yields 199.2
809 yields 185.3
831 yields 249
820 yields 223.3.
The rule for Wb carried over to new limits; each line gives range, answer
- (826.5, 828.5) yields 243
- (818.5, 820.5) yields 209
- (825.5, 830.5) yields 245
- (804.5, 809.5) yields 198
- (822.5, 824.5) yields 211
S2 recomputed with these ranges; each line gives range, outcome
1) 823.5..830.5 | 208.8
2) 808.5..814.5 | 177.1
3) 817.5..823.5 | 191.2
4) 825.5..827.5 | 242.2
